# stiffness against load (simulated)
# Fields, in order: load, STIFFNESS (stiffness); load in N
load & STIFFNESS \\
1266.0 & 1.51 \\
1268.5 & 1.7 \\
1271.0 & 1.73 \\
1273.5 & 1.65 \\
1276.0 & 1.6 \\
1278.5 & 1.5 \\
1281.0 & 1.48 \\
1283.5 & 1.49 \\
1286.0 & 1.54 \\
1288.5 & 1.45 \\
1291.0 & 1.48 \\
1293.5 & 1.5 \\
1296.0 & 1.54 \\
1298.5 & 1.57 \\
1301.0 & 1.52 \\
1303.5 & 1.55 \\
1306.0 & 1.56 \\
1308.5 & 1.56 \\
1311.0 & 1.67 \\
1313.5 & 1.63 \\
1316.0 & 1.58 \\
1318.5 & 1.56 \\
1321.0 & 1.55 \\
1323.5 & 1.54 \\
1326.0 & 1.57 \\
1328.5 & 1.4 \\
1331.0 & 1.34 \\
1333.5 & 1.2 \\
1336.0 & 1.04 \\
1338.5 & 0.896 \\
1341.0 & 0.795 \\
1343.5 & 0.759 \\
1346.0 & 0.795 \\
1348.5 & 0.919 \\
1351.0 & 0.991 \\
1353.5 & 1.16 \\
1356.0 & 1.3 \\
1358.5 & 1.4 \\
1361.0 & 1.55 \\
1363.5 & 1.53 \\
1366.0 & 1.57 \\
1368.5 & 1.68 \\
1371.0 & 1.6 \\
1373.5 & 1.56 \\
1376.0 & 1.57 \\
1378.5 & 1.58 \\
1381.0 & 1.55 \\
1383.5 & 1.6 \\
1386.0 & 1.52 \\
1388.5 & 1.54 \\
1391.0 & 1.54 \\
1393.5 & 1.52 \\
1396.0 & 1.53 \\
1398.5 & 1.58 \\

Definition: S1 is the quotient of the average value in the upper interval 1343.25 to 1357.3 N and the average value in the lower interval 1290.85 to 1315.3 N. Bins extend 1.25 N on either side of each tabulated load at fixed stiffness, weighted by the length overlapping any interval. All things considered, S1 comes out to 0.6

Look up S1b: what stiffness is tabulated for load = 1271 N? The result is 1.73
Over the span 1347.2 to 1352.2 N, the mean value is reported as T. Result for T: 0.953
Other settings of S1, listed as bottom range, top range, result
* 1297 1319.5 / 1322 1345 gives 0.74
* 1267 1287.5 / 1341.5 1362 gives 0.69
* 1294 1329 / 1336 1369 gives 0.75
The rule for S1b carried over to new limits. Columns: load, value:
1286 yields 1.54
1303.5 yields 1.55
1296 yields 1.54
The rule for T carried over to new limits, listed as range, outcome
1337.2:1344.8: 0.818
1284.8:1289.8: 1.49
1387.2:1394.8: 1.53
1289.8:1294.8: 1.49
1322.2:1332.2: 1.46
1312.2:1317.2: 1.61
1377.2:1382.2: 1.57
